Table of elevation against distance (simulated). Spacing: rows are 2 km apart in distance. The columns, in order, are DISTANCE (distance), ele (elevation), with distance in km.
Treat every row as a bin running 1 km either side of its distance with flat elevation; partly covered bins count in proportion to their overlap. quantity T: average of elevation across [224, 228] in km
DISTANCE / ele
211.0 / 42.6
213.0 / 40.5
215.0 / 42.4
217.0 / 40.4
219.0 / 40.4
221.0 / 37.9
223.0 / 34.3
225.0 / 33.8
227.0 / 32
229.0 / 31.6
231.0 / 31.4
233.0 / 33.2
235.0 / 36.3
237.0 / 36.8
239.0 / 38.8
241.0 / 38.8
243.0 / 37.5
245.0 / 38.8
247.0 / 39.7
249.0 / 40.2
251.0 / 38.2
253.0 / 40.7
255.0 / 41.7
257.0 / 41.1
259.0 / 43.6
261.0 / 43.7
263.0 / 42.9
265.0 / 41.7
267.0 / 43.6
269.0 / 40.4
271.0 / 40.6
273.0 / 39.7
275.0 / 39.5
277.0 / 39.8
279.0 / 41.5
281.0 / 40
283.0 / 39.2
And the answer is 32.9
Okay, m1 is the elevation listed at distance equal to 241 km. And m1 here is 38.8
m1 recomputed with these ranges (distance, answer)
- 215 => 42.4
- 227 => 32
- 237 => 36.8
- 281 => 40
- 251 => 38.2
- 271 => 40.6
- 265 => 41.7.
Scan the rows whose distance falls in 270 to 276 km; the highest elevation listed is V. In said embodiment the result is 40.6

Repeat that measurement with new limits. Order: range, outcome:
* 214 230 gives 42.4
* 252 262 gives 43.7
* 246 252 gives 40.2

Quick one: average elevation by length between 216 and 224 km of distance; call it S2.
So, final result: 38.2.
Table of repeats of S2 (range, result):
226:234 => 32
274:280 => 40.3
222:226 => 34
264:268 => 42.7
